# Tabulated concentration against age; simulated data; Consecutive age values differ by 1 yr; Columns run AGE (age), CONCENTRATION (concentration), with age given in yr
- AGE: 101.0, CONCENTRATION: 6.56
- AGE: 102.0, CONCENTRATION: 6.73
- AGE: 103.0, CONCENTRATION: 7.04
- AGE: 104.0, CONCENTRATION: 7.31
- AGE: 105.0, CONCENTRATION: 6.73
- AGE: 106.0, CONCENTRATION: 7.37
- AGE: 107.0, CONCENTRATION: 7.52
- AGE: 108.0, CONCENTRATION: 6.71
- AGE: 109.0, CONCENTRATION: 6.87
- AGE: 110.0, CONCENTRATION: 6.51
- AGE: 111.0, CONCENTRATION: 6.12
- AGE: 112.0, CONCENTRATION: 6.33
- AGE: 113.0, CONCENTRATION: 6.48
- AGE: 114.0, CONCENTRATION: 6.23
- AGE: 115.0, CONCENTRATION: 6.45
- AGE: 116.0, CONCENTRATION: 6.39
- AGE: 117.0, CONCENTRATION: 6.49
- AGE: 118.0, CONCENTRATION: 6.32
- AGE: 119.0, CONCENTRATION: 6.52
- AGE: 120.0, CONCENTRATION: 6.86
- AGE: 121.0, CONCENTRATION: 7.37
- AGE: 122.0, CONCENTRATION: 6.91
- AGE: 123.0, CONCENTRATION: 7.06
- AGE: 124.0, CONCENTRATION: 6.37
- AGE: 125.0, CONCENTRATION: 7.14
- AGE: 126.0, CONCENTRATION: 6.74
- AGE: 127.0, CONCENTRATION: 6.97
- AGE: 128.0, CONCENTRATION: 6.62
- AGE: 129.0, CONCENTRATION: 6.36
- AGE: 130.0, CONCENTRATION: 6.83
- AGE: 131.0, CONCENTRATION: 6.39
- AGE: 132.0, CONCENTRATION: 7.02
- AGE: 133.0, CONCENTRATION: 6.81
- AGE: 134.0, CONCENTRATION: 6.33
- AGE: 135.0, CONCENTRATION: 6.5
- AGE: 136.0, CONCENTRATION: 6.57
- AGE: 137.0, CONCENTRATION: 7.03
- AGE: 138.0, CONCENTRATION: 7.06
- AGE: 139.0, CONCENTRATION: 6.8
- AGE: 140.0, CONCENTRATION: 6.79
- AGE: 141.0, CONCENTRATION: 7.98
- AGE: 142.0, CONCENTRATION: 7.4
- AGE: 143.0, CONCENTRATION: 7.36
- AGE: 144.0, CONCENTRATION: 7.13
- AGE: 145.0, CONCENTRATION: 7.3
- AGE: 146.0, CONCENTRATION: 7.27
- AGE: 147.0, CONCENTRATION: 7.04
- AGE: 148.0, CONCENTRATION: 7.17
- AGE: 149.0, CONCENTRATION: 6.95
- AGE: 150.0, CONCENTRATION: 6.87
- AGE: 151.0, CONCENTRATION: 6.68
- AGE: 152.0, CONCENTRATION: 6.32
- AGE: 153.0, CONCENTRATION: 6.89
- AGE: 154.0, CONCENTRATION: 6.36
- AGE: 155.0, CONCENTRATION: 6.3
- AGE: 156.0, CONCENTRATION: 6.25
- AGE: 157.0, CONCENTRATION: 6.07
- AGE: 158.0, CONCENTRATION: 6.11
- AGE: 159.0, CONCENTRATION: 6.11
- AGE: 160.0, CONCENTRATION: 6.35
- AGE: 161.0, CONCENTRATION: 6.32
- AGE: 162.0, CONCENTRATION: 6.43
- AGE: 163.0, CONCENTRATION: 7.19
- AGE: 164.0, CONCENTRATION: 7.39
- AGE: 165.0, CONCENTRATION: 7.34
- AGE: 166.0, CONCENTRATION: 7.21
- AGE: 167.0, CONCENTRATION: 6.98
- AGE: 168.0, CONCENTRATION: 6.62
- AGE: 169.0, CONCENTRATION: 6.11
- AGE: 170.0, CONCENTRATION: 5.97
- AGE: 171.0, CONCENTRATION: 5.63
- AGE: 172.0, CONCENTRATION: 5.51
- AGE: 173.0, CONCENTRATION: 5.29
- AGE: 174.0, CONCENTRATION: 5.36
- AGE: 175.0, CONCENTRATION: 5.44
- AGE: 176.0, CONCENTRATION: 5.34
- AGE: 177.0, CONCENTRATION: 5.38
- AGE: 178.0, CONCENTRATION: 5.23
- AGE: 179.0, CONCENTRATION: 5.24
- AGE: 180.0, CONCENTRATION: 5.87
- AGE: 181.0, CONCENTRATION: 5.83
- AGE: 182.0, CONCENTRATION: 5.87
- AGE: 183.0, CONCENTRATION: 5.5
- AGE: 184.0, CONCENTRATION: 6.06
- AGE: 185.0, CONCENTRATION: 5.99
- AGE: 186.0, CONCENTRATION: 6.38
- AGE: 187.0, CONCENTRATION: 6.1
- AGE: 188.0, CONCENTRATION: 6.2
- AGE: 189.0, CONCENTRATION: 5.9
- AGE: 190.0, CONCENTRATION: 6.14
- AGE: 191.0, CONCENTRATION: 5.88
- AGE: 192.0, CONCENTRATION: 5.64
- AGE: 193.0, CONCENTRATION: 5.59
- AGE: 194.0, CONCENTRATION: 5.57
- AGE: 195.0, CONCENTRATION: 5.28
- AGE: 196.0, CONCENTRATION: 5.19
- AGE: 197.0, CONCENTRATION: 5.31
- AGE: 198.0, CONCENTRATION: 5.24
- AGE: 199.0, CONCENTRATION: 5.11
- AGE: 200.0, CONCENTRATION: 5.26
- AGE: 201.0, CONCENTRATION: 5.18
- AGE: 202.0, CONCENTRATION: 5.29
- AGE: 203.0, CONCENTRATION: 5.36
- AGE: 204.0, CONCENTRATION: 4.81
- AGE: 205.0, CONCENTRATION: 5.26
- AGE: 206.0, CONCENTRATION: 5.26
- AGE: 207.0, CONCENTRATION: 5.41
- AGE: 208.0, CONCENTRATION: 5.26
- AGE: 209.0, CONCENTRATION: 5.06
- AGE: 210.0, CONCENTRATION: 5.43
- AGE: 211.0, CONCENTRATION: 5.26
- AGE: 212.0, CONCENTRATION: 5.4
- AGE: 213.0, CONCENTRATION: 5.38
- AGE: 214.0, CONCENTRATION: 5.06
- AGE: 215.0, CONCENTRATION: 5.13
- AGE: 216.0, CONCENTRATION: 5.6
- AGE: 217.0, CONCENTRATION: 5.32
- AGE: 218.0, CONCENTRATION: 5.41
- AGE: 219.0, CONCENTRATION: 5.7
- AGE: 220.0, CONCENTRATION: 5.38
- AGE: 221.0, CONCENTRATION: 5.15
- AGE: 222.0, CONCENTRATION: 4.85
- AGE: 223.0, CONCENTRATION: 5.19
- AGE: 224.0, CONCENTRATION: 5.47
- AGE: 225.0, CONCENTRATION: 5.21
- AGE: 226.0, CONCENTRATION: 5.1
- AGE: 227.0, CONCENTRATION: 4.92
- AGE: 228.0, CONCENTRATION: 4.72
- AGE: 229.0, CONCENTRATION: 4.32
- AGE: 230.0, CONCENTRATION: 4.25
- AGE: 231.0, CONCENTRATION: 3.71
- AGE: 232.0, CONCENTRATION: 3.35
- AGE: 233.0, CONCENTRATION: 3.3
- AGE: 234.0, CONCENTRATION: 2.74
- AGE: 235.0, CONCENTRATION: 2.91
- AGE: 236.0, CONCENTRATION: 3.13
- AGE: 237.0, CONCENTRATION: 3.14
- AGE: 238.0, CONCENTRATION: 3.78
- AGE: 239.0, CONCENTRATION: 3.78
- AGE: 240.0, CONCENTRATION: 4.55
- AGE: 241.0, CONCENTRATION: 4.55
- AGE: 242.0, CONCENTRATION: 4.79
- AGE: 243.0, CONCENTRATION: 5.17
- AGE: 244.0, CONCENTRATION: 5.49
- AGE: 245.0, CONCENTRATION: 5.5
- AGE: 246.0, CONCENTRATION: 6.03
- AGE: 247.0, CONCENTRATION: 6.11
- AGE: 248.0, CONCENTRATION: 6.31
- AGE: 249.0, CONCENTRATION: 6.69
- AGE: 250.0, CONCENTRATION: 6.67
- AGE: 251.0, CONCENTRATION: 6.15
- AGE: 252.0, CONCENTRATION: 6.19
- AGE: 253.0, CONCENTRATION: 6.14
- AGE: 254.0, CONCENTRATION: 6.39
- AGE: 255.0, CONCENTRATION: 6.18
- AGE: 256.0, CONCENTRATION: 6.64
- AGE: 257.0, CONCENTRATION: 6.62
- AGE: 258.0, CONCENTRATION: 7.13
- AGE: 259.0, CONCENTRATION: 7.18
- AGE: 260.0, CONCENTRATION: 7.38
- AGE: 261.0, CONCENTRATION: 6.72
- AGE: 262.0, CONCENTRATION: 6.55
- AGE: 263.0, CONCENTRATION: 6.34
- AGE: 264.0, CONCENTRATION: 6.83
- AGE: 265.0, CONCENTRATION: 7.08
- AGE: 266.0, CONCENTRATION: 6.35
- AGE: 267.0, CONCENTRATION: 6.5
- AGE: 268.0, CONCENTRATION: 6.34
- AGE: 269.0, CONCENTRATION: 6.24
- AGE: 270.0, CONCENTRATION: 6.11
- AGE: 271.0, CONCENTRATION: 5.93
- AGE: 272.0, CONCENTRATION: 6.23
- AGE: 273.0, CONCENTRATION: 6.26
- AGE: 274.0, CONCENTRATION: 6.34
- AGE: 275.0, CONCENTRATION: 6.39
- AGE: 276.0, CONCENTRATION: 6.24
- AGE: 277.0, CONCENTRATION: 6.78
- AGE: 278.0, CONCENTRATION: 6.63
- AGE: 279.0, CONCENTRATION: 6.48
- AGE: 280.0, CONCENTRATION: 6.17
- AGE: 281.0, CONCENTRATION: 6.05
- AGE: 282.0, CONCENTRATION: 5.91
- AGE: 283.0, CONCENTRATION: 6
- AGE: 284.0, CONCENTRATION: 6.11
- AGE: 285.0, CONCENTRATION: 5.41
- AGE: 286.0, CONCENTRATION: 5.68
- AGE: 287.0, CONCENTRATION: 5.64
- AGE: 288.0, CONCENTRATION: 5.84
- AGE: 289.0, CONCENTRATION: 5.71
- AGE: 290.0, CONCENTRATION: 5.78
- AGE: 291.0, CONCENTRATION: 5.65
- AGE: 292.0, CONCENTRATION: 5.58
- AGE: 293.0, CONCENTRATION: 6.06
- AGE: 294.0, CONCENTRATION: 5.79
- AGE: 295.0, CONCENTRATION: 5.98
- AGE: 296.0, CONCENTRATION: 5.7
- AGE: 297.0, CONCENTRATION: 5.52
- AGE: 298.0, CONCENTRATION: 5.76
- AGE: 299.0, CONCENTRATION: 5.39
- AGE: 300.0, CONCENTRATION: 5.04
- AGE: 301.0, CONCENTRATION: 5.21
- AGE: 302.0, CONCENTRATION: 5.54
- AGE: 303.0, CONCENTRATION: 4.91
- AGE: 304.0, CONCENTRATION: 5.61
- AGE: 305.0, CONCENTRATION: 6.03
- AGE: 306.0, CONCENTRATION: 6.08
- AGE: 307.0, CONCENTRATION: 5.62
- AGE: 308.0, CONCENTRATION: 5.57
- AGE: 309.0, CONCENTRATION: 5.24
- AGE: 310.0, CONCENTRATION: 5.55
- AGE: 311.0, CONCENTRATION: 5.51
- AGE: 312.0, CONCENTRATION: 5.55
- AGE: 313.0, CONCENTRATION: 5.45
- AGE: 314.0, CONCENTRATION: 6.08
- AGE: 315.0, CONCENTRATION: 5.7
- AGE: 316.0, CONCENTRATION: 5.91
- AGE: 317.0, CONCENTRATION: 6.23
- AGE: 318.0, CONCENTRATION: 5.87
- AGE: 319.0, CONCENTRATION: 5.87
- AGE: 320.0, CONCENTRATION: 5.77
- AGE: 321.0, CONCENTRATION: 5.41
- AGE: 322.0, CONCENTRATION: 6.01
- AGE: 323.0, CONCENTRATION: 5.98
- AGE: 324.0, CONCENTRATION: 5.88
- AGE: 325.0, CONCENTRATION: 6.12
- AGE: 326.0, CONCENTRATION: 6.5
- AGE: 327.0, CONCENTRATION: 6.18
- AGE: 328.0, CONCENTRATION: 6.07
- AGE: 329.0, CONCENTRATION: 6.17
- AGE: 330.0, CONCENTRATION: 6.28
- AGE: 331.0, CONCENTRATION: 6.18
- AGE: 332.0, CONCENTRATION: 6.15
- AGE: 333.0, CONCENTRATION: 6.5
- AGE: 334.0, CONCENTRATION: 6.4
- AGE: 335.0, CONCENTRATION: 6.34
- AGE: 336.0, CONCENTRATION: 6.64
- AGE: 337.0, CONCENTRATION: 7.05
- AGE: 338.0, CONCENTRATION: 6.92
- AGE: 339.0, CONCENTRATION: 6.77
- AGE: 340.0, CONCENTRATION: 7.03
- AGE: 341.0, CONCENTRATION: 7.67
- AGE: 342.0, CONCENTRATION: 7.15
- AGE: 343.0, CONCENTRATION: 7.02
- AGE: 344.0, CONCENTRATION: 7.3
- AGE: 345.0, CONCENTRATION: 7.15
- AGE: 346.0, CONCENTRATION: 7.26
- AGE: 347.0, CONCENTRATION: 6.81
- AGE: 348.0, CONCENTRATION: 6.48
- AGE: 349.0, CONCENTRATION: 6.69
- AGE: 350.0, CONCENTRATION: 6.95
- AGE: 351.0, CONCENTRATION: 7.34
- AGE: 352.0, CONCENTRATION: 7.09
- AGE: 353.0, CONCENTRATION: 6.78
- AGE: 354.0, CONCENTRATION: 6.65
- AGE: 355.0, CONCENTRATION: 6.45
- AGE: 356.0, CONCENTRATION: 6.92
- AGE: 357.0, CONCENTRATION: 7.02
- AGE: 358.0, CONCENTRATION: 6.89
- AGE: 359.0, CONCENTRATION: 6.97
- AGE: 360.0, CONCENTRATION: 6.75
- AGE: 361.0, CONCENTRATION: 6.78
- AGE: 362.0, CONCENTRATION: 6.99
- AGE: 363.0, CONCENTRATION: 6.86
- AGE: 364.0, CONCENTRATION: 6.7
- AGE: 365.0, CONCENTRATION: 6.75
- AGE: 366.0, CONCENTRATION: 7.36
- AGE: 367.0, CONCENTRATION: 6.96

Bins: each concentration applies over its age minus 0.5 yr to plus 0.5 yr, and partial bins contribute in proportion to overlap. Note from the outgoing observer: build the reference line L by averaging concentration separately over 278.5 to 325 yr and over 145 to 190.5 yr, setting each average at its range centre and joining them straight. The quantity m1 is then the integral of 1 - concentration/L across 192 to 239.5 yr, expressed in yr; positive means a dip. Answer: 9.6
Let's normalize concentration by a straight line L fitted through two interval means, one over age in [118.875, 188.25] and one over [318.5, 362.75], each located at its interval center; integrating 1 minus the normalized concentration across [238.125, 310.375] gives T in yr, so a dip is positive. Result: 6.8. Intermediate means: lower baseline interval 6.5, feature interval 5.96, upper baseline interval 6.62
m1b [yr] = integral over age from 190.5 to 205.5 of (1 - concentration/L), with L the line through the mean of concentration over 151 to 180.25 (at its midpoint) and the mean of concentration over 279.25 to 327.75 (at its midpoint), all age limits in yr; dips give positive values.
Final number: 1.83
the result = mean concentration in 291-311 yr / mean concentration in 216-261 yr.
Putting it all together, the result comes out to 1.07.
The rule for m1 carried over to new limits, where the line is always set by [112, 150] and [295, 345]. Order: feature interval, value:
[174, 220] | 7.5 yr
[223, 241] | 6.6 yr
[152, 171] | 0.5 yr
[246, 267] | -0.8 yr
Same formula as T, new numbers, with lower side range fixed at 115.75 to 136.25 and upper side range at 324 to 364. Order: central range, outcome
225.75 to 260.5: 8.0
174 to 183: 1.6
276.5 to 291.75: 1.7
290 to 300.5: 1.7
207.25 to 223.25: 3.4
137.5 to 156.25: -0.7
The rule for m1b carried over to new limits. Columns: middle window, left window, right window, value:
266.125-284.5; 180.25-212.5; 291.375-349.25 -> -1.1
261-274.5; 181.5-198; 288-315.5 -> -1.8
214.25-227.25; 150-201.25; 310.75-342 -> 1.7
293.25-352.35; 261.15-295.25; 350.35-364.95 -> 3.6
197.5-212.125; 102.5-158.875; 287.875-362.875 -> 3.0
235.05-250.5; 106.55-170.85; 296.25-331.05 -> 2.9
